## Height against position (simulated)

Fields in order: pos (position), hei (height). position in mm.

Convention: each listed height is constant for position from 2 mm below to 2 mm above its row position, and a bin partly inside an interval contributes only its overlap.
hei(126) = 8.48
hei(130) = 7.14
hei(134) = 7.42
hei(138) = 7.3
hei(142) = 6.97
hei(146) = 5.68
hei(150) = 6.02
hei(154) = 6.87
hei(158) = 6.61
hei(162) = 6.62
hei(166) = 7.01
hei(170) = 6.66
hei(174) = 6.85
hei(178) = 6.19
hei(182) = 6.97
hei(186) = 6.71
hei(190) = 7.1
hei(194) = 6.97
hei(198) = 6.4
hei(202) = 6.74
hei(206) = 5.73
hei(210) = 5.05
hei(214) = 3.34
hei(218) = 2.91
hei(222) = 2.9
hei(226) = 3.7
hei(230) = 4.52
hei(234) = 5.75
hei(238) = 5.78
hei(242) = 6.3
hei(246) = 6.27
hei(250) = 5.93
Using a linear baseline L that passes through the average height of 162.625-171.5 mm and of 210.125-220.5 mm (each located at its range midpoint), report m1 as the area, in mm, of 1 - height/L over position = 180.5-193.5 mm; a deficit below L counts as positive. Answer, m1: -3.7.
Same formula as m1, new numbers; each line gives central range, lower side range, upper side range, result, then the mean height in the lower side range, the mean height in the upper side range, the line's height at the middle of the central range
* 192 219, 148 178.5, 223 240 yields 0.8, 6.62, 4.82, 5.51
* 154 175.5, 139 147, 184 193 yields -0.2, 6.53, 6.91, 6.71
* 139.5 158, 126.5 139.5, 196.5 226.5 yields 1.1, 7.42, 4.61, 6.86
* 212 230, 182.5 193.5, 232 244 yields 8.3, 6.92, 5.94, 6.28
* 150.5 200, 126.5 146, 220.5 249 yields -3.1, 7.15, 5.1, 6.34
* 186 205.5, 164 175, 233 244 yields -0.6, 6.84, 5.96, 6.5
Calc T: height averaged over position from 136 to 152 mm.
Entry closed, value 6.49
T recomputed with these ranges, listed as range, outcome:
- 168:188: 6.68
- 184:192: 6.9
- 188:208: 6.59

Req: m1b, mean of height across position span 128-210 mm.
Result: 6.66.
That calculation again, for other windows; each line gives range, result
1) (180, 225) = 5.49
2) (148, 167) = 6.61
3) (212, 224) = 3.05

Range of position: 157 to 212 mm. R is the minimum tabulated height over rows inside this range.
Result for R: 5.05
